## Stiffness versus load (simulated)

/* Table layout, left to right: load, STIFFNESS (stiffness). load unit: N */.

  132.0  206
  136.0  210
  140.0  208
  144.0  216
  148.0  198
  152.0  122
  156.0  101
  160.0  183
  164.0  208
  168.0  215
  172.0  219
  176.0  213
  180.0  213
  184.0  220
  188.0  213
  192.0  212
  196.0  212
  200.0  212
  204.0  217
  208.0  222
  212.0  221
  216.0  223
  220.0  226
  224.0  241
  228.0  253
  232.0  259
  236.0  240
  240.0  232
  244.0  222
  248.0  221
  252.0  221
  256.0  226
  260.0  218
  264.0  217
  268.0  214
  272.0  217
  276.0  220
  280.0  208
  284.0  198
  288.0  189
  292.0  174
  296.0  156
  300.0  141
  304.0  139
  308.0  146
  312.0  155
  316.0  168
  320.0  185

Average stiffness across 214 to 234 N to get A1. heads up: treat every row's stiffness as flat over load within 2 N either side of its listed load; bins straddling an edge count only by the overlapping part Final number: 240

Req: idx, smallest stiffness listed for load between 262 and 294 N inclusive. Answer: 174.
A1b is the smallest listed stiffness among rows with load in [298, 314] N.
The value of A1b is 139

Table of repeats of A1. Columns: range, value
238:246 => 227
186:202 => 212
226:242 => 246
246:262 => 222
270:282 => 215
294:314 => 147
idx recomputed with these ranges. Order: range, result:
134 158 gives 101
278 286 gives 198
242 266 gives 217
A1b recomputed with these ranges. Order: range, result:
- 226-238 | 240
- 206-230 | 221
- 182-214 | 212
